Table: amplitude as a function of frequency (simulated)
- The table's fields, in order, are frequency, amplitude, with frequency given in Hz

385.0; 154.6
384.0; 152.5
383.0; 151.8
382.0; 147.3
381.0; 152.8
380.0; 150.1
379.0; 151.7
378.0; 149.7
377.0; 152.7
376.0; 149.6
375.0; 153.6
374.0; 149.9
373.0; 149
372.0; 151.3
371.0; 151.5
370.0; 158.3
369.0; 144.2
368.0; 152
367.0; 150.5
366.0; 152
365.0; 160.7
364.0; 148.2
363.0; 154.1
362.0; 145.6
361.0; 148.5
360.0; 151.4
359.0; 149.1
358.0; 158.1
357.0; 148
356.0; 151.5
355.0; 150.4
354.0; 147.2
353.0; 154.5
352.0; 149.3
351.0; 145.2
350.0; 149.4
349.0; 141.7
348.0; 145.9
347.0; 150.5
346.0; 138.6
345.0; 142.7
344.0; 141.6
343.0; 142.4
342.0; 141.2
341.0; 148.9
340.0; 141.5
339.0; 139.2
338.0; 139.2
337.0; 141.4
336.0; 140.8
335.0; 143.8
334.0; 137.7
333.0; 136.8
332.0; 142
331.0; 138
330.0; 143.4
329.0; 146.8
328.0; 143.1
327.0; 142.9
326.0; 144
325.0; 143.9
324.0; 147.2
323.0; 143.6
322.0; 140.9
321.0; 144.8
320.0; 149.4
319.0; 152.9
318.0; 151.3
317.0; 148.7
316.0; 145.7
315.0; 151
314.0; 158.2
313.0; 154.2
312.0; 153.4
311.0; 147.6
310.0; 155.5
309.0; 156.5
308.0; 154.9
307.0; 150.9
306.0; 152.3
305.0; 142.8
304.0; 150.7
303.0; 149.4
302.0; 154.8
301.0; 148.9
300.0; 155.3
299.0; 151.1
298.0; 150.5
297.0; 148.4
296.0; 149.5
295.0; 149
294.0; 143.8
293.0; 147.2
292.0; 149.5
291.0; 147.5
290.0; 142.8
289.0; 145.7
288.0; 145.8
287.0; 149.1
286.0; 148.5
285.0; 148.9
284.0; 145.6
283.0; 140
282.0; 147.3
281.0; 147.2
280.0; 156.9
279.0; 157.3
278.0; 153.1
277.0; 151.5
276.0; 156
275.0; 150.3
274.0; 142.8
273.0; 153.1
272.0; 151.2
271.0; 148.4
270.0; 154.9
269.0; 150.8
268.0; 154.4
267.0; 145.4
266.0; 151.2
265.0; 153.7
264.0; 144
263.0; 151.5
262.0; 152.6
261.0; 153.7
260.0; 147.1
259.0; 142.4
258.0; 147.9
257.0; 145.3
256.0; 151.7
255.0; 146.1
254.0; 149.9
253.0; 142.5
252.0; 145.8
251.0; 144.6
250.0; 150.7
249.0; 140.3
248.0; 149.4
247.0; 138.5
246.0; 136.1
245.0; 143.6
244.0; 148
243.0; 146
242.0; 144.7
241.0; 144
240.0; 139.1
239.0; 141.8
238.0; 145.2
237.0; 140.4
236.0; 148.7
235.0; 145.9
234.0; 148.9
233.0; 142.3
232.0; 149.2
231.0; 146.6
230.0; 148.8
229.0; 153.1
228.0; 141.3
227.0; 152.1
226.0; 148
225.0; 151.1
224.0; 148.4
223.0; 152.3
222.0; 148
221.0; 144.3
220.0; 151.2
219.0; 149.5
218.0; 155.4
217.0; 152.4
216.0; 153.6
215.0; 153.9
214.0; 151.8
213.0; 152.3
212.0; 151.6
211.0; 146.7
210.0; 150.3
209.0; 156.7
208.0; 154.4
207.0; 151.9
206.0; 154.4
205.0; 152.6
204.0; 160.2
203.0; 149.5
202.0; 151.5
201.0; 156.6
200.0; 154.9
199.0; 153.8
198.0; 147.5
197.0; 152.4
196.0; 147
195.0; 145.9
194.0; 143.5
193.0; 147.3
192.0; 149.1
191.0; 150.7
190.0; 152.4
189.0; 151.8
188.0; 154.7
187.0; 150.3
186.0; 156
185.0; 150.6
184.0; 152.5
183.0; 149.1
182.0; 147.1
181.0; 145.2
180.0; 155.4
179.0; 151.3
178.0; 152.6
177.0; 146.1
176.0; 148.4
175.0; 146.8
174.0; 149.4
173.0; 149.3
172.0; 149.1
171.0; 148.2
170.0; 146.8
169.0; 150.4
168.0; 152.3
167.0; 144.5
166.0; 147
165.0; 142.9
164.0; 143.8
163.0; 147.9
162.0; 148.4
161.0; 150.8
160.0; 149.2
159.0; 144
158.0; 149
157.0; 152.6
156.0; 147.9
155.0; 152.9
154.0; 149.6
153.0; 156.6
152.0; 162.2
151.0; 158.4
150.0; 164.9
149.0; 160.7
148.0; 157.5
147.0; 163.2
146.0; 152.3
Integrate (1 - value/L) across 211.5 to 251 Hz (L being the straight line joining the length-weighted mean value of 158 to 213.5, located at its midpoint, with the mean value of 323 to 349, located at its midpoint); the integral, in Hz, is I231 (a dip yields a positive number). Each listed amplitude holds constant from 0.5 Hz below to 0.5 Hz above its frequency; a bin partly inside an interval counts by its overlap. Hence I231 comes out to 0.12 Hz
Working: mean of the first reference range 150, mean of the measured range 147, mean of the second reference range 143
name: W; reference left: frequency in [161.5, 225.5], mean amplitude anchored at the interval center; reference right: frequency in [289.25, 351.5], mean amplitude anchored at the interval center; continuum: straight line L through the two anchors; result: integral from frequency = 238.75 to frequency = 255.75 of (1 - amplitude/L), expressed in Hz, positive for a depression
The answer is 0.51 Hz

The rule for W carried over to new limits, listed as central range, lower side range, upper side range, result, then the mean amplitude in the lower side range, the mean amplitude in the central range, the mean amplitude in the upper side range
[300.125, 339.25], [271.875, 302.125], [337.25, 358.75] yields 0.1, 149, 147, 146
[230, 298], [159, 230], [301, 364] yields 0.5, 150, 148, 147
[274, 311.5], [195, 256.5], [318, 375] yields -0.5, 149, 150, 147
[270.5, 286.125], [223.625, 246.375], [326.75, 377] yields -0.4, 146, 150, 147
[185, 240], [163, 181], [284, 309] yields -0.5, 148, 150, 149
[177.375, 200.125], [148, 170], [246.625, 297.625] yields 0.0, 151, 150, 148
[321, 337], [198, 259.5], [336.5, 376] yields 0.6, 148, 142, 148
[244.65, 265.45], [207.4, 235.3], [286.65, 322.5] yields 0.5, 150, 147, 150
